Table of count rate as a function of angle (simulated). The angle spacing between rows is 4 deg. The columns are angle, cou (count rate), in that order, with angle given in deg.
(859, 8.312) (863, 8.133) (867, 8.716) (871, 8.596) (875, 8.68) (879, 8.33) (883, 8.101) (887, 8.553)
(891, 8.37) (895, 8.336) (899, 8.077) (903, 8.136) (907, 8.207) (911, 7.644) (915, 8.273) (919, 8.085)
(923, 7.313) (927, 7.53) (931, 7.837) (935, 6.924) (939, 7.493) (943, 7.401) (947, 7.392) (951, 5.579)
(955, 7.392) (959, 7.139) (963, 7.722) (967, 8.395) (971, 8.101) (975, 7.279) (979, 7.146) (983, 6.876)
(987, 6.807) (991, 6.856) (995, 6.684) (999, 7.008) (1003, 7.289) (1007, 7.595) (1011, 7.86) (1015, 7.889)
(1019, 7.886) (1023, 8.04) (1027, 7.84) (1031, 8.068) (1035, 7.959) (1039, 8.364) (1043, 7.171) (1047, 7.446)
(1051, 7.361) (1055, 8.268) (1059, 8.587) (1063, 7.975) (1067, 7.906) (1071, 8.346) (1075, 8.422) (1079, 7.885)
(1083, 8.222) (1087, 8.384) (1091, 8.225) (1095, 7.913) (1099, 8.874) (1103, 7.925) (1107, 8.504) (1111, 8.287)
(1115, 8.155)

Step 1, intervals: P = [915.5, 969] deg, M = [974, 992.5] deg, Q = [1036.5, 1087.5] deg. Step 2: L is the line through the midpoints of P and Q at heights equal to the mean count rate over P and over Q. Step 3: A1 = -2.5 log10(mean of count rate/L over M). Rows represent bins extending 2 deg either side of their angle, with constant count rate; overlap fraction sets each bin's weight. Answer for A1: 0.10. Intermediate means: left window 7.42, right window 8.01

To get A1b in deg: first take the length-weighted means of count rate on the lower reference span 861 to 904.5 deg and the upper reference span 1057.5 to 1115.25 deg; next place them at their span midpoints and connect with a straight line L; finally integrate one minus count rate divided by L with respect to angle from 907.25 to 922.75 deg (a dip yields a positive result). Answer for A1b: 0.7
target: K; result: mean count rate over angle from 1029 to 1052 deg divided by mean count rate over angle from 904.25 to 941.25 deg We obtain 1.0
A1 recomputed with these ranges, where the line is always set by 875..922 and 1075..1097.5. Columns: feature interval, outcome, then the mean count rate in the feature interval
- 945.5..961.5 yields 0.19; 6.89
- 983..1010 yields 0.16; 7.06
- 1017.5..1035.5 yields 0.03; 7.96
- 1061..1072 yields 0.02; 8.05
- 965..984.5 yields 0.08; 7.58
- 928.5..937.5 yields 0.11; 7.4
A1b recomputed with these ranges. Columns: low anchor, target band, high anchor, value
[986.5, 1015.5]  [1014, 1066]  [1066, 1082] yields -1.3 deg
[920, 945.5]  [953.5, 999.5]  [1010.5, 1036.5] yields 2.3 deg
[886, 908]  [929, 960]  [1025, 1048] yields 3.7 deg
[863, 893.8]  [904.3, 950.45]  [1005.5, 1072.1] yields 3.9 deg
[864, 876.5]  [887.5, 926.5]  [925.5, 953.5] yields -1.0 deg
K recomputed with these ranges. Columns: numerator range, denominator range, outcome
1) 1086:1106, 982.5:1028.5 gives 1.12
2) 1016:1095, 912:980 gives 1.07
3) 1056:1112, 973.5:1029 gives 1.12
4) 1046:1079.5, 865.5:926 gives 0.98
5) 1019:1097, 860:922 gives 0.97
